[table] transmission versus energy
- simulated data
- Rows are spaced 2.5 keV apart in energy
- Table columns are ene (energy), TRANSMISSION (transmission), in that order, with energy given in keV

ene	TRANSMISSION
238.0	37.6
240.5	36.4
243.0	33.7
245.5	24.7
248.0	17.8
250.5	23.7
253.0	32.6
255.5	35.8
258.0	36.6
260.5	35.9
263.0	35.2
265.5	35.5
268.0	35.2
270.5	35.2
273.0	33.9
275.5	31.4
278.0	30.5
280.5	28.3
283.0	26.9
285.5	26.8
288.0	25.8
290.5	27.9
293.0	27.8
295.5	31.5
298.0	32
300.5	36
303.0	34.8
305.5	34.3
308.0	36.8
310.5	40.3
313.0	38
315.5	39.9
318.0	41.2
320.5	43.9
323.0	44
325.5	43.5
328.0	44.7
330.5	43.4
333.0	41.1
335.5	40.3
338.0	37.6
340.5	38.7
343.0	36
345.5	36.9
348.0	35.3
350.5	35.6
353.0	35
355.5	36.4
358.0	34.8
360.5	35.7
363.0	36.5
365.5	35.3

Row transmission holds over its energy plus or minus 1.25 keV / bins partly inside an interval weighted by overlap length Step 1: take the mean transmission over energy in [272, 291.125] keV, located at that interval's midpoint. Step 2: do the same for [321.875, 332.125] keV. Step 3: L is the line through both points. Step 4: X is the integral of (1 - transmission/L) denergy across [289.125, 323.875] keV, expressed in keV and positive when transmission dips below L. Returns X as 1.0 keV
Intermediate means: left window 28.9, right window 43.8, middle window 36.2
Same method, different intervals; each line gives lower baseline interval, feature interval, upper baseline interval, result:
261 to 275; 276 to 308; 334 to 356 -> 4.52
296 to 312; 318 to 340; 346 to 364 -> -4.04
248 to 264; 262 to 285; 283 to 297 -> -1.73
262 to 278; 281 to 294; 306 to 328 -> 3.38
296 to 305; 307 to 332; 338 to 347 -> -4.31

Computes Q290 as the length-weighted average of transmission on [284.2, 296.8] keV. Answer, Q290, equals 28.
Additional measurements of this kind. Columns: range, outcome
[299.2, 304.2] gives 35.4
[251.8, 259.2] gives 35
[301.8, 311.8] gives 36.6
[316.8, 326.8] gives 43.2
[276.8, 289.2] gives 27.7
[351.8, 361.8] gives 35.5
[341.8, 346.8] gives 36.4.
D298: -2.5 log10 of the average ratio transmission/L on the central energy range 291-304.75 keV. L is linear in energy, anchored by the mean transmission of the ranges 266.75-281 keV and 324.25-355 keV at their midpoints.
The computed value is 0.09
